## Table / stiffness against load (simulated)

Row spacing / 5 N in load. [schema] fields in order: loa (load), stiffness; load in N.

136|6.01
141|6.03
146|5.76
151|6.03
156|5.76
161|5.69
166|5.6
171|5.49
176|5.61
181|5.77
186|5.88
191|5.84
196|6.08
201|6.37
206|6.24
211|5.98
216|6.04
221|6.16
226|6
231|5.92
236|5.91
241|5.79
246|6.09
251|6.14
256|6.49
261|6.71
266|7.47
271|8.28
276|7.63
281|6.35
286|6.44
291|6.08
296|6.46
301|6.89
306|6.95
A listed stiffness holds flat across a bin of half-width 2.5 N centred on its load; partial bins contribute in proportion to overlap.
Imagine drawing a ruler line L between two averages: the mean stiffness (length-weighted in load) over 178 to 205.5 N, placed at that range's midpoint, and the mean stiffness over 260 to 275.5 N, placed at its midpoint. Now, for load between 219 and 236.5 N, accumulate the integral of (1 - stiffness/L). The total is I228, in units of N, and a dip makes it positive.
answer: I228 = 1.9 N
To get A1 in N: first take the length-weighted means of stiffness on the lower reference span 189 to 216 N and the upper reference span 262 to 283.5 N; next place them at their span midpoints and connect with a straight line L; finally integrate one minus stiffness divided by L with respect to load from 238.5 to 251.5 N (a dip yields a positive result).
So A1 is 1.69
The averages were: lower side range 6.1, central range 5.99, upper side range 7.38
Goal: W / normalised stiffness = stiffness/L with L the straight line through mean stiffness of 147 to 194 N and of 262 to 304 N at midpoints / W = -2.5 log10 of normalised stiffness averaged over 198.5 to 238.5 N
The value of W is 0.03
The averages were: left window 5.75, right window 6.94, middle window 6.08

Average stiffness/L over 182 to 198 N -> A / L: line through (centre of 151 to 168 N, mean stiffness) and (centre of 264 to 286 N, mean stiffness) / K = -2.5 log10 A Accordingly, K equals 0.043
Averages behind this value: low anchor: 5.74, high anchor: 7.32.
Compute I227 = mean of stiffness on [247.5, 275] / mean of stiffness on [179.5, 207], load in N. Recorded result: 1.16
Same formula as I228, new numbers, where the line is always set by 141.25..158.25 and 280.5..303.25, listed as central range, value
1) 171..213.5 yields 0.7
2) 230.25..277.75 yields -2.7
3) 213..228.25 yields 0.2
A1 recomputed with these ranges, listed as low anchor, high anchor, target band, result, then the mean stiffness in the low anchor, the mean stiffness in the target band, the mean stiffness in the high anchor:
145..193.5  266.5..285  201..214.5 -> 0.4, 5.74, 6.15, 7.35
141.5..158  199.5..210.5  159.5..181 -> 1.4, 5.87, 5.61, 6.24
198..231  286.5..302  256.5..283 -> -3.8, 6.11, 7.25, 6.43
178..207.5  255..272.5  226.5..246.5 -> 2.5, 6.02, 5.92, 7.24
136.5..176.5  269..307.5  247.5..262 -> 0.4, 5.77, 6.39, 6.87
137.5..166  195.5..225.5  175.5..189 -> 0.5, 5.84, 5.78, 6.14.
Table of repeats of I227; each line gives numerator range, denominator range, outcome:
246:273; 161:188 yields 1.22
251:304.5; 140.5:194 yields 1.19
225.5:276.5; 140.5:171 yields 1.14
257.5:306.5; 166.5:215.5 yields 1.17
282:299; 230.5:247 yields 1.07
